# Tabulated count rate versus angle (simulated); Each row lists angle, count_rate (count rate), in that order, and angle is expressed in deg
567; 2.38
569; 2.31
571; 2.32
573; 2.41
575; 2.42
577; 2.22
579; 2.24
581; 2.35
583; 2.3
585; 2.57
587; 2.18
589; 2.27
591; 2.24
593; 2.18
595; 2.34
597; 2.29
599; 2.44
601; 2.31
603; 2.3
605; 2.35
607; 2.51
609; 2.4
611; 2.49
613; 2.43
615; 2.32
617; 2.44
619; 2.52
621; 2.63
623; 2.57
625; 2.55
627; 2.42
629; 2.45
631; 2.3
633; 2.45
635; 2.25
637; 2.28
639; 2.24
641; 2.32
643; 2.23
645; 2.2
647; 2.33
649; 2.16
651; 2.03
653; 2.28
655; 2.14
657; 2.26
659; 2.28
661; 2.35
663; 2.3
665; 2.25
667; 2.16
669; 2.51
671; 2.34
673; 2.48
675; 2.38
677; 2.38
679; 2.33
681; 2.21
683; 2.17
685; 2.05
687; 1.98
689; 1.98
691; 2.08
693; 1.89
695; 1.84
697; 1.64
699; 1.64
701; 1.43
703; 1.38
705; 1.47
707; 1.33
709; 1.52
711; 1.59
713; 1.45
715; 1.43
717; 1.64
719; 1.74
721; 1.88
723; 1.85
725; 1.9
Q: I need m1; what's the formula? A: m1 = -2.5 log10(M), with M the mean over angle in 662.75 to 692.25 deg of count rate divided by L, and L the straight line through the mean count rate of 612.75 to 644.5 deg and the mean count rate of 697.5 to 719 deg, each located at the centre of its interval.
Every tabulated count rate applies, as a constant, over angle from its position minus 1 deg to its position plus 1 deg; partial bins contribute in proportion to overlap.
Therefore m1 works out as -0.207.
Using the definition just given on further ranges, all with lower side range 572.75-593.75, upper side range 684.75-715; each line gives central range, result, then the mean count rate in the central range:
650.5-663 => -0.18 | 2.24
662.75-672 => -0.25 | 2.31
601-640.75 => -0.15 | 2.41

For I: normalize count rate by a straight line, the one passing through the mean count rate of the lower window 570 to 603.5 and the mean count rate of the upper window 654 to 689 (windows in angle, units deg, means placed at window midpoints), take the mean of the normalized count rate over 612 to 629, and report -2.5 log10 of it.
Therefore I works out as -0.09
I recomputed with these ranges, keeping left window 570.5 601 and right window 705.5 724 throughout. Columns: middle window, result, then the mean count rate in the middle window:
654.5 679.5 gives -0.24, 2.32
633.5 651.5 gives -0.12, 2.24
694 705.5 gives 0.08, 1.57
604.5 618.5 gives -0.12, 2.43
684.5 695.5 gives -0.14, 1.97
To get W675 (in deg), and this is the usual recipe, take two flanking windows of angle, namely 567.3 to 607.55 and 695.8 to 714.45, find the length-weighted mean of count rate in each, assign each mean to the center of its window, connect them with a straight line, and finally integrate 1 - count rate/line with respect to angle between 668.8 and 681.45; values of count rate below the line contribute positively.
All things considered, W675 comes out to -4.93 deg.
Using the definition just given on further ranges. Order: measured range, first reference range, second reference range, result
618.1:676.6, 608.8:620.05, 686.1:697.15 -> -3.2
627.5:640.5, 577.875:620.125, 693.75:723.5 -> -1.4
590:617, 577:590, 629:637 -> -0.4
